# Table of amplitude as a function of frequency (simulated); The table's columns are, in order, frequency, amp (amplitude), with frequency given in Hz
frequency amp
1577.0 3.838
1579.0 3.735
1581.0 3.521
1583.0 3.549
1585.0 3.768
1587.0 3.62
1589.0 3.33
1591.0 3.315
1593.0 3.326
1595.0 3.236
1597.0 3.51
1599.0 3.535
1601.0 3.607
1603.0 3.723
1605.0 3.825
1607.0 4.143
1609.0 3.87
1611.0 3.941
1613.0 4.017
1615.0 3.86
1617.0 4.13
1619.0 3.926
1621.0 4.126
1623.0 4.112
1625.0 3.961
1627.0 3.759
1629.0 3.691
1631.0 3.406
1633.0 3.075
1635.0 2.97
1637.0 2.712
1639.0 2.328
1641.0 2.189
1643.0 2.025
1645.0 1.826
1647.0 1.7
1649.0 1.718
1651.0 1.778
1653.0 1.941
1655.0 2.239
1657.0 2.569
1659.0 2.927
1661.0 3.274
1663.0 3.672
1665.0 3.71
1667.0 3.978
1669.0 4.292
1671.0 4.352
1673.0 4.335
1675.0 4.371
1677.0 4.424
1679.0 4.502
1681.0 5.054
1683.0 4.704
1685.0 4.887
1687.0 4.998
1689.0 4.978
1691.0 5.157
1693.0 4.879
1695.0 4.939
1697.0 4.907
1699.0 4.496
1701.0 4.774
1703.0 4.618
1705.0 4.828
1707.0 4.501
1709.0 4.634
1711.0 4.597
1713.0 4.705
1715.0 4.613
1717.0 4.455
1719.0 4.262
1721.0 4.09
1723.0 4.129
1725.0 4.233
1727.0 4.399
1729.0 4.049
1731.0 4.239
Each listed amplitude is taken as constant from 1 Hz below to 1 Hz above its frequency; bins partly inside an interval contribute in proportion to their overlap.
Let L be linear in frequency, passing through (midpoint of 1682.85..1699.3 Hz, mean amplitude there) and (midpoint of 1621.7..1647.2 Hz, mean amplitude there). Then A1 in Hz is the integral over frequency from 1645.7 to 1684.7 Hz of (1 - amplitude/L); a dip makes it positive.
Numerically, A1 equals 6.1 Hz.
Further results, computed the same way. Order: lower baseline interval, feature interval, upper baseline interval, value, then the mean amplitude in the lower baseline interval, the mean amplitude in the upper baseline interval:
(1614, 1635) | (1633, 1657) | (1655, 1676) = 9.9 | 3.76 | 3.68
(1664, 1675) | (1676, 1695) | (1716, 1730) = -3.0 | 4.16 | 4.23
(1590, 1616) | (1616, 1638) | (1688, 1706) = 1.9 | 3.69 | 4.84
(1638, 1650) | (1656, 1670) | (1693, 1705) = -2.6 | 1.96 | 4.76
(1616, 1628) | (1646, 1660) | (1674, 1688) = 7.2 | 4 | 4.71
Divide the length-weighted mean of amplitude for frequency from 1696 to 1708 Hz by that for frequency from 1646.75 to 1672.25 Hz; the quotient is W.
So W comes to 1.6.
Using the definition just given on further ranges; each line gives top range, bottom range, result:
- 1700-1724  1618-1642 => 1.35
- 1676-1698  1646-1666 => 1.90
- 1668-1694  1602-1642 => 1.31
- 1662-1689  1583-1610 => 1.23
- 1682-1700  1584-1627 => 1.30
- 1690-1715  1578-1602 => 1.35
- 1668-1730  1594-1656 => 1.44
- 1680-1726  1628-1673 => 1.63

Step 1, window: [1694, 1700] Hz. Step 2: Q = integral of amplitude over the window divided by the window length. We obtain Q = 4.78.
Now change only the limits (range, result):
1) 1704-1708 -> 4.66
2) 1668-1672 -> 4.32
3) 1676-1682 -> 4.66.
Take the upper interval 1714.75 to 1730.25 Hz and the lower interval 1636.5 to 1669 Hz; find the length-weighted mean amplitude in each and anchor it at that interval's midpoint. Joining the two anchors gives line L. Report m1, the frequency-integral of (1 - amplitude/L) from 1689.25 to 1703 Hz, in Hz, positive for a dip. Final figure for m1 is -4.6 Hz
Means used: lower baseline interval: 2.59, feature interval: 4.85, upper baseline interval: 4.26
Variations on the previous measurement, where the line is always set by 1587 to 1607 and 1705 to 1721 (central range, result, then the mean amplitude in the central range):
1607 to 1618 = -1.0 Hz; 3.98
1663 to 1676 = 0.1 Hz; 4.13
